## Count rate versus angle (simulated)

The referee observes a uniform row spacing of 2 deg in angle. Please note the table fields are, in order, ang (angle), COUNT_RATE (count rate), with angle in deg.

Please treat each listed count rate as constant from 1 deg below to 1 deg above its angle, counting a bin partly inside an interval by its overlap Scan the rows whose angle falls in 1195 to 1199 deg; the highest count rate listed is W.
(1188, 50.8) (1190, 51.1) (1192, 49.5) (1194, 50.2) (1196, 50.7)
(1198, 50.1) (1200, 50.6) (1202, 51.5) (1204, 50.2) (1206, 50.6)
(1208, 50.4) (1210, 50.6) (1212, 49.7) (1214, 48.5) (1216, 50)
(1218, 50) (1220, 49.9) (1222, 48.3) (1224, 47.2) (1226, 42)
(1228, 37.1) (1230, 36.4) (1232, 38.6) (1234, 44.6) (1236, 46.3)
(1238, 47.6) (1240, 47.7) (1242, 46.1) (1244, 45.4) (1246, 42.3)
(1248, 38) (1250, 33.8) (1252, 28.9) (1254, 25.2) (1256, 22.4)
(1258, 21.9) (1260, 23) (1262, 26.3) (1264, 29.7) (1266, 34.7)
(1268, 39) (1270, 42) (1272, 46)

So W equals 50.7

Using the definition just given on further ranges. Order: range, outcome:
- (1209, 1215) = 50.6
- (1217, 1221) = 50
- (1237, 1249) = 47.7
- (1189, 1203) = 51.5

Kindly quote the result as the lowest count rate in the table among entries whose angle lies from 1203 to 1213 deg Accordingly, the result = 49.7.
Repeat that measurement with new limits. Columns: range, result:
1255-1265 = 21.9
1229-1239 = 36.4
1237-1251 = 33.8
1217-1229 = 37.1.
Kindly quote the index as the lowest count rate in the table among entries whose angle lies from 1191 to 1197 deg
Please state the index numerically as 49.5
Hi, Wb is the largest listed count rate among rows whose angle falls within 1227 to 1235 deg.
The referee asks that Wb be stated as 44.6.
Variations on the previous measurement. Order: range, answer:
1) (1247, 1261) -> 38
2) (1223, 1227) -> 47.2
